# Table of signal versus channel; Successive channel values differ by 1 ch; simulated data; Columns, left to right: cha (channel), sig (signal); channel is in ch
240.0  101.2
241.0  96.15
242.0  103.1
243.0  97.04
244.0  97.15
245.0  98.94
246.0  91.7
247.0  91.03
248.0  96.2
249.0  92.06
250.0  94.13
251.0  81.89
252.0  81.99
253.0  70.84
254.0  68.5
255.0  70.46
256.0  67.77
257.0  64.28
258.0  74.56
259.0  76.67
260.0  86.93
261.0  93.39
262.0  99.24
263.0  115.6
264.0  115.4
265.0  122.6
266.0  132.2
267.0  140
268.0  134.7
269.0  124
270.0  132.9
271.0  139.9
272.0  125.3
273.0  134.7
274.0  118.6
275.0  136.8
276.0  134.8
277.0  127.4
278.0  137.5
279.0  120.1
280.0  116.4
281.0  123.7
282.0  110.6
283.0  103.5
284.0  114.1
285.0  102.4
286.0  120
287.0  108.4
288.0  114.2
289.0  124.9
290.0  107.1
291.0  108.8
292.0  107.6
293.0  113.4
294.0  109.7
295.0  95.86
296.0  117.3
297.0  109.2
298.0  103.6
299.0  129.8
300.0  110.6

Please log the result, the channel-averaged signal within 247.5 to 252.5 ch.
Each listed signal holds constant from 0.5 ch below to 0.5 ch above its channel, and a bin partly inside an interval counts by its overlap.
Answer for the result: 89.3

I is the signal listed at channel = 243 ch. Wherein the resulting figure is 97.04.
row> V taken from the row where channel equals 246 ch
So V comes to 91.7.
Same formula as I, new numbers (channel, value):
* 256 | 67.77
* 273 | 134.7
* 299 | 129.8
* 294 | 109.7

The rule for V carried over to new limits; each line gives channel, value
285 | 102.4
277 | 127.4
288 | 114.2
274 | 118.6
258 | 74.56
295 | 95.86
